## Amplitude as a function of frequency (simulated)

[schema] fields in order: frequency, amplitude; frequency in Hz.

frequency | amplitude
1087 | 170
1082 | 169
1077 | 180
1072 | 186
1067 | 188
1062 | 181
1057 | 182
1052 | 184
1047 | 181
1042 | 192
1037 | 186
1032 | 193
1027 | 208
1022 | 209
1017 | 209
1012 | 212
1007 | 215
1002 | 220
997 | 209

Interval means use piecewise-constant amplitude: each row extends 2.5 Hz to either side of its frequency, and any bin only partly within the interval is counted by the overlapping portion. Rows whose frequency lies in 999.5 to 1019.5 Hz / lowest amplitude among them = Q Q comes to 209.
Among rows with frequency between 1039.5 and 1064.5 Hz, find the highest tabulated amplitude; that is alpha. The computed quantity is 192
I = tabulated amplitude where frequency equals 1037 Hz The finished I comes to 186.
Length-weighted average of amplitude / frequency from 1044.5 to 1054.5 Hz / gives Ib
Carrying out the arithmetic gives 182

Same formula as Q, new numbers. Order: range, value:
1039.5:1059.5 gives 181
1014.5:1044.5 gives 186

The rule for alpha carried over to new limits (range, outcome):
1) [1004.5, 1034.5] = 215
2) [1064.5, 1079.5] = 188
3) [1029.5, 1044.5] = 193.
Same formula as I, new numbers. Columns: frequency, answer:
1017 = 209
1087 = 170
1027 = 208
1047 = 181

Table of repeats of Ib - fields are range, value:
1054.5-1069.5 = 184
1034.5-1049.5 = 186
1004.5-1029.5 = 211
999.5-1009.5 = 218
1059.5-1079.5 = 184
